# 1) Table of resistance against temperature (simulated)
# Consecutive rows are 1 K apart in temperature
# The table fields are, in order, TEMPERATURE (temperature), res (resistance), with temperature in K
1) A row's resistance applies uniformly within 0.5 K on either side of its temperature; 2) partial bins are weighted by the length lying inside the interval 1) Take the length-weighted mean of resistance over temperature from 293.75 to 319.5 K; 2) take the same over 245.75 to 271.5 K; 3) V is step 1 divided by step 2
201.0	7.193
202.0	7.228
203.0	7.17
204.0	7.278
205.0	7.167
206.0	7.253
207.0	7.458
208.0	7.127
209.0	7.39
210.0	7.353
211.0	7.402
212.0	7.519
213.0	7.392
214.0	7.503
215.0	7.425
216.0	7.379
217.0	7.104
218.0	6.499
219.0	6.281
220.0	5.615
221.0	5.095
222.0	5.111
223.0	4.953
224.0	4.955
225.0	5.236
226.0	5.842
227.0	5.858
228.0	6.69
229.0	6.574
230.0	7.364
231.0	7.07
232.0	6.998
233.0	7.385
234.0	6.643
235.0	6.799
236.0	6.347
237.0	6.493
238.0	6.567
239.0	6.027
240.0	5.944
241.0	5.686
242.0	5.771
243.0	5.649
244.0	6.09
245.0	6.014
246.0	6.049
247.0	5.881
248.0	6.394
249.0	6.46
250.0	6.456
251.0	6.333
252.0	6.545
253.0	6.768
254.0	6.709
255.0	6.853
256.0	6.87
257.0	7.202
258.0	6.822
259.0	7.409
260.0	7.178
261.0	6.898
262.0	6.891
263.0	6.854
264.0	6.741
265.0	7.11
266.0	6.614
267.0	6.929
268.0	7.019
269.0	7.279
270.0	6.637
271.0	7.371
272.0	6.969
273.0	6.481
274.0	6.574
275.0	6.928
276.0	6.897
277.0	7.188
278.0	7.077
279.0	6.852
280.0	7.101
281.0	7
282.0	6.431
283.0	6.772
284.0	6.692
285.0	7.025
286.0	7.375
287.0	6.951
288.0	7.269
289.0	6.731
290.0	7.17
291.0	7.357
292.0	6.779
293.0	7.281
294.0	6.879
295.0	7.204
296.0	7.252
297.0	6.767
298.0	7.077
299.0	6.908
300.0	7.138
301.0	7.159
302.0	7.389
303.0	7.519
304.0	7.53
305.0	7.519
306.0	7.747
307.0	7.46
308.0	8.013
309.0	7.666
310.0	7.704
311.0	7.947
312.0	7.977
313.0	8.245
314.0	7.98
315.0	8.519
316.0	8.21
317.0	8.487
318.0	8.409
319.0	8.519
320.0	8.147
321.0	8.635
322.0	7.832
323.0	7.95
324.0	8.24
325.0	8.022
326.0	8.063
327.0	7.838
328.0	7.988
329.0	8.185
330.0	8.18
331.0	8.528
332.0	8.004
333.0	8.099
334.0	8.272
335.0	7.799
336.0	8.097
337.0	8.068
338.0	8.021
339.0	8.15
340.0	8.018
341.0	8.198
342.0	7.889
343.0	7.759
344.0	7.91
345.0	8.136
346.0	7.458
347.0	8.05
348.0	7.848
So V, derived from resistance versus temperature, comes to 1.13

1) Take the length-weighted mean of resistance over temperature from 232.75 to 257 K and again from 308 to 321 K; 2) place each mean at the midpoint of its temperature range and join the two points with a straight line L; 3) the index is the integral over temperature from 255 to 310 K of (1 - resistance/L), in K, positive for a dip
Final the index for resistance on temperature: 1.9 K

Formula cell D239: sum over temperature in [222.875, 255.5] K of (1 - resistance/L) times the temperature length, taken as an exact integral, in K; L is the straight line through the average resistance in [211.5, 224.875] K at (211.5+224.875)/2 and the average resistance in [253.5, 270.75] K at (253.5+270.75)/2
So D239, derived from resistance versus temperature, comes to 1.6 K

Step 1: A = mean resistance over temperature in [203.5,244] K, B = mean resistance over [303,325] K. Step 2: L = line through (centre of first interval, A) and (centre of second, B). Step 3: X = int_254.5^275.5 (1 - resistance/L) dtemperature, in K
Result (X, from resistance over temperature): 0.8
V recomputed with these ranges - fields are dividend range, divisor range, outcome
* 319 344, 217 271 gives 1.26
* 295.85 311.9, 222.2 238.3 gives 1.17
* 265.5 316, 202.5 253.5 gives 1.11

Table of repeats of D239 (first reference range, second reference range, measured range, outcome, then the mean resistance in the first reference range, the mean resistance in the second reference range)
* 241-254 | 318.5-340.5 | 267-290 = -0.1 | 6.2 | 8.12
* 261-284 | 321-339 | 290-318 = 0.0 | 6.89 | 8.09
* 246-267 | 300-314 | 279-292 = 0.5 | 6.74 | 7.67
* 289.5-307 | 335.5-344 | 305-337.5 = -1.8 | 7.22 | 8.02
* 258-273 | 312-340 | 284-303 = 1.1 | 6.97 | 8.16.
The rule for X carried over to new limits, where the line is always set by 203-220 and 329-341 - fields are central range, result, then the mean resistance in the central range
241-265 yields 3.0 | 6.55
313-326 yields -0.4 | 8.24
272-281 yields 0.9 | 6.9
